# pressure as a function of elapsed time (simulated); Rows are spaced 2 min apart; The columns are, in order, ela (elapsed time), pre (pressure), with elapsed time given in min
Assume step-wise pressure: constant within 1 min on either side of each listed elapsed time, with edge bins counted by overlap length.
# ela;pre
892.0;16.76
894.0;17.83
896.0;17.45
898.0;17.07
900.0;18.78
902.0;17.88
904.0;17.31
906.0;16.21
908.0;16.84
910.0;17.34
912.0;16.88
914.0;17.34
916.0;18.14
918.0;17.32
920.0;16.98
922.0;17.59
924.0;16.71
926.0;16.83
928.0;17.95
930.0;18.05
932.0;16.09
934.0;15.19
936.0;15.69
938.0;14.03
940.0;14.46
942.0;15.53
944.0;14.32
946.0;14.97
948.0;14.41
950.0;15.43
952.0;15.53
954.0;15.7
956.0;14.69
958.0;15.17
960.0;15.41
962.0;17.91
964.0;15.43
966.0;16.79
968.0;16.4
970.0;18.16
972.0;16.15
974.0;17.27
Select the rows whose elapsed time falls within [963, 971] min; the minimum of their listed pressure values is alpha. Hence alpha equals 15.43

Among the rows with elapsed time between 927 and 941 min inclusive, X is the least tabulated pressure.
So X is 14.03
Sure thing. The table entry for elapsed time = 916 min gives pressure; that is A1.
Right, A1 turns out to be 18.14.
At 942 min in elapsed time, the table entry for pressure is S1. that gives 15.53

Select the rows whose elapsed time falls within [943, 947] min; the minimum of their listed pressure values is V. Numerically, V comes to 14.32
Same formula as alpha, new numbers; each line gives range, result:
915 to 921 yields 16.98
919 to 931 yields 16.71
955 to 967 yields 14.69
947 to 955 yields 14.41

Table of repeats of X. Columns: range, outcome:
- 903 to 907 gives 16.21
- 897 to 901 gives 17.07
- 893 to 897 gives 17.45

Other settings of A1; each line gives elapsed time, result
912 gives 16.88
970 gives 18.16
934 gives 15.19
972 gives 16.15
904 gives 17.31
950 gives 15.43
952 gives 15.53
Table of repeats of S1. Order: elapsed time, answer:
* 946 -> 14.97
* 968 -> 16.4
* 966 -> 16.79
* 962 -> 17.91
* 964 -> 15.43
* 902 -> 17.88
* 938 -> 14.03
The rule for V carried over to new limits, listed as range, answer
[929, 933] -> 16.09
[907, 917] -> 16.84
